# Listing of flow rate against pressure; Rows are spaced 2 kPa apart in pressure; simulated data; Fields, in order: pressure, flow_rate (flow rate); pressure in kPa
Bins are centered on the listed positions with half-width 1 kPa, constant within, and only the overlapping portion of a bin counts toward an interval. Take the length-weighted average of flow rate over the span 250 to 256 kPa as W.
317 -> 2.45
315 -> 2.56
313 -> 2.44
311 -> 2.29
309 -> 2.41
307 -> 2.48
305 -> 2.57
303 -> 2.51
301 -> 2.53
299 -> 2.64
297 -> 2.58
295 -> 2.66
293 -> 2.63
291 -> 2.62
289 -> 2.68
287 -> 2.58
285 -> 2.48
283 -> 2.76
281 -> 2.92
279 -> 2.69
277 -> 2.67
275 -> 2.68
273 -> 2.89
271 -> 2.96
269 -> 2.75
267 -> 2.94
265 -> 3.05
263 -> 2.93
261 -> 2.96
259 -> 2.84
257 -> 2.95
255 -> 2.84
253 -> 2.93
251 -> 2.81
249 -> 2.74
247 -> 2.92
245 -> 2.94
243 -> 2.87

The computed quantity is 2.86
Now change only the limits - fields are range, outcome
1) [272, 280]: 2.73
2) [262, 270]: 2.92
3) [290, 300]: 2.63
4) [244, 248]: 2.93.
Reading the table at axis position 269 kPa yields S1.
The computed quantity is 2.75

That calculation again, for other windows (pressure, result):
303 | 2.51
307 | 2.48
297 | 2.58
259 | 2.84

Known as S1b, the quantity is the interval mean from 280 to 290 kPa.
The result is 2.68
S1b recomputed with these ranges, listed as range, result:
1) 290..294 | 2.62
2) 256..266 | 2.95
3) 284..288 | 2.53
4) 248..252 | 2.78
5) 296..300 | 2.61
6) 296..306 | 2.57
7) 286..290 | 2.63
